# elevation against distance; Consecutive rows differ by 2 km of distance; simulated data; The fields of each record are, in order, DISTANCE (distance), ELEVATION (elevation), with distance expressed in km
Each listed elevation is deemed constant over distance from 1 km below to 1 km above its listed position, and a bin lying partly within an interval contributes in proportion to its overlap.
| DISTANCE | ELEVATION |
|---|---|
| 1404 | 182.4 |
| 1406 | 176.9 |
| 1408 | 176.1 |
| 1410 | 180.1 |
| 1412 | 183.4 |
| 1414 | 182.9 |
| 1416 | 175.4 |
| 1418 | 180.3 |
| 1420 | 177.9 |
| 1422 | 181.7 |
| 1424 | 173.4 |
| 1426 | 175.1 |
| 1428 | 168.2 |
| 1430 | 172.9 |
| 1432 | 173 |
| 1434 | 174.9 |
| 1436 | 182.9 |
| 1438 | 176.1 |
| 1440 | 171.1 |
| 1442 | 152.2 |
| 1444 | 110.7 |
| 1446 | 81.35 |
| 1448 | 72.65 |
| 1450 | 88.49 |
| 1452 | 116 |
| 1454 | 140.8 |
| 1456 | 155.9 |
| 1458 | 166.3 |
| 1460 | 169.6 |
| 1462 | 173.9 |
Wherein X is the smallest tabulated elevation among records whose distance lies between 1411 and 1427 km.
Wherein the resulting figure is 173.4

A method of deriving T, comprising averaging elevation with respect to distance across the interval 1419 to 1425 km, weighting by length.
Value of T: 178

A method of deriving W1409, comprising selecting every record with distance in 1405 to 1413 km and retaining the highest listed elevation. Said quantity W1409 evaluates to 183.4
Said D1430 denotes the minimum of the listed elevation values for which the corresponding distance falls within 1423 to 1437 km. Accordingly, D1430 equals 168.2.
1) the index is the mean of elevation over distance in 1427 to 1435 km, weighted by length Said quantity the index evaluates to 172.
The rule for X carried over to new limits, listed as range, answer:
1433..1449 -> 72.65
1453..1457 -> 140.8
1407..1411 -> 176.1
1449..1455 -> 88.49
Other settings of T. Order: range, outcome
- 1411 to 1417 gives 181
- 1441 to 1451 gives 101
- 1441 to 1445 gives 131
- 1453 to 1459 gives 154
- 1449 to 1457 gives 125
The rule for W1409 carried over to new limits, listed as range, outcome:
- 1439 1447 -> 171.1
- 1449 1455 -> 140.8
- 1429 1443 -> 182.9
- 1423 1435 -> 175.1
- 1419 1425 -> 181.7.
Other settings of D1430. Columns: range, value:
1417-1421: 177.9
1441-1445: 110.7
